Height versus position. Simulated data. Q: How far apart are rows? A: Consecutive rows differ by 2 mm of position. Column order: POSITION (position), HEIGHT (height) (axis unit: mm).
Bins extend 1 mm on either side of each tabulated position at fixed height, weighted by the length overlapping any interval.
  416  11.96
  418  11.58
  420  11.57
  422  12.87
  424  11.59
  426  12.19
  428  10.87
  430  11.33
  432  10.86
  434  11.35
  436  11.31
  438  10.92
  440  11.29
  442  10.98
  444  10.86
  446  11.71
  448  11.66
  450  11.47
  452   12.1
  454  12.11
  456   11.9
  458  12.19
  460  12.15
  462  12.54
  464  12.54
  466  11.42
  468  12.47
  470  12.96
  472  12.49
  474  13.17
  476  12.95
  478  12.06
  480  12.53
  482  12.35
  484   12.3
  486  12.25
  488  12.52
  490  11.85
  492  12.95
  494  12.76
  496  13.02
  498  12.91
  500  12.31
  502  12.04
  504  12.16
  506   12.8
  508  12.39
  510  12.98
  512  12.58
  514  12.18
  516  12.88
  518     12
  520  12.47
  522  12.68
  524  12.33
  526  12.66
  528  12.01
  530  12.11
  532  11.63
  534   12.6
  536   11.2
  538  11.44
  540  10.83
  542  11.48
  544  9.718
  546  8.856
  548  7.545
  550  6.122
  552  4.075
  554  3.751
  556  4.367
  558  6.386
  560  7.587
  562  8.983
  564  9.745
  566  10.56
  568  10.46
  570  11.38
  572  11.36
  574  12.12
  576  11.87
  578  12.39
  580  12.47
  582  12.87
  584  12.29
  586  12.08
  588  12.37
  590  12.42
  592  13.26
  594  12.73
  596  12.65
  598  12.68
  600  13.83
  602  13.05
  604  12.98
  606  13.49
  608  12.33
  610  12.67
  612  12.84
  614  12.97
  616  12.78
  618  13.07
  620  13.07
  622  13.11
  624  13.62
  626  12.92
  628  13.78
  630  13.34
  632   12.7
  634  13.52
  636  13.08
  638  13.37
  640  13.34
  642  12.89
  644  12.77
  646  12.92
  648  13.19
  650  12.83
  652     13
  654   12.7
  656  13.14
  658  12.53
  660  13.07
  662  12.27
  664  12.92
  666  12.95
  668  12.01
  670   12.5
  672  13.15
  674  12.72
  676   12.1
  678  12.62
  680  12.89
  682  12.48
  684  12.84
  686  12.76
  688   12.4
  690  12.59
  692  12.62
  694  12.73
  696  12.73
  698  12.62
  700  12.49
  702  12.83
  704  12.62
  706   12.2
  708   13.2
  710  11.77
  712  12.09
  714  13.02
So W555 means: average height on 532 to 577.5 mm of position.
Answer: 9.29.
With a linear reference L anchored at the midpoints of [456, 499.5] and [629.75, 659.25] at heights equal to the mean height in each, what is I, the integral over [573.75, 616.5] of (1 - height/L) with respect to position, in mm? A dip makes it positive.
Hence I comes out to 0.5 mm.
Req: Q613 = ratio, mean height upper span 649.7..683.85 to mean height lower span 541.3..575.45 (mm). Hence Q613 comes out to 1.5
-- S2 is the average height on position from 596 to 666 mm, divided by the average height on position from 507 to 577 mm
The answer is 1.25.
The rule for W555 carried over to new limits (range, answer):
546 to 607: 10.6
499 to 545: 12.1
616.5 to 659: 13.1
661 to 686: 12.6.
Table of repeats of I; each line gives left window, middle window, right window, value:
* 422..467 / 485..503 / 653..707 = -1.0 mm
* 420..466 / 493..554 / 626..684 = 4.1 mm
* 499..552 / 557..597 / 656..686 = 1.9 mm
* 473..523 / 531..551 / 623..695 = 3.9 mm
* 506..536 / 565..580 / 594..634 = 1.4 mm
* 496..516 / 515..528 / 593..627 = 0.1 mm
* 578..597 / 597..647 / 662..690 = -2.0 mm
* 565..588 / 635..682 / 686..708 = -1.7 mm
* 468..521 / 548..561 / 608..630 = 7.4 mm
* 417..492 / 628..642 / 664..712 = -0.9 mm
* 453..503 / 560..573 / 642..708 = 2.4 mm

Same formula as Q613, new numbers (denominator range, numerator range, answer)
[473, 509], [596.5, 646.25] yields 1.05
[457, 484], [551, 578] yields 0.71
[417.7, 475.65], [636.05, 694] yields 1.08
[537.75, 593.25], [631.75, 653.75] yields 1.31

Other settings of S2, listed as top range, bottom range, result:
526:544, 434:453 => 1.02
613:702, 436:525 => 1.05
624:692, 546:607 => 1.22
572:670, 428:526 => 1.06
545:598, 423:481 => 0.85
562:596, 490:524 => 0.94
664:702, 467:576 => 1.13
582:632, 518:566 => 1.34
